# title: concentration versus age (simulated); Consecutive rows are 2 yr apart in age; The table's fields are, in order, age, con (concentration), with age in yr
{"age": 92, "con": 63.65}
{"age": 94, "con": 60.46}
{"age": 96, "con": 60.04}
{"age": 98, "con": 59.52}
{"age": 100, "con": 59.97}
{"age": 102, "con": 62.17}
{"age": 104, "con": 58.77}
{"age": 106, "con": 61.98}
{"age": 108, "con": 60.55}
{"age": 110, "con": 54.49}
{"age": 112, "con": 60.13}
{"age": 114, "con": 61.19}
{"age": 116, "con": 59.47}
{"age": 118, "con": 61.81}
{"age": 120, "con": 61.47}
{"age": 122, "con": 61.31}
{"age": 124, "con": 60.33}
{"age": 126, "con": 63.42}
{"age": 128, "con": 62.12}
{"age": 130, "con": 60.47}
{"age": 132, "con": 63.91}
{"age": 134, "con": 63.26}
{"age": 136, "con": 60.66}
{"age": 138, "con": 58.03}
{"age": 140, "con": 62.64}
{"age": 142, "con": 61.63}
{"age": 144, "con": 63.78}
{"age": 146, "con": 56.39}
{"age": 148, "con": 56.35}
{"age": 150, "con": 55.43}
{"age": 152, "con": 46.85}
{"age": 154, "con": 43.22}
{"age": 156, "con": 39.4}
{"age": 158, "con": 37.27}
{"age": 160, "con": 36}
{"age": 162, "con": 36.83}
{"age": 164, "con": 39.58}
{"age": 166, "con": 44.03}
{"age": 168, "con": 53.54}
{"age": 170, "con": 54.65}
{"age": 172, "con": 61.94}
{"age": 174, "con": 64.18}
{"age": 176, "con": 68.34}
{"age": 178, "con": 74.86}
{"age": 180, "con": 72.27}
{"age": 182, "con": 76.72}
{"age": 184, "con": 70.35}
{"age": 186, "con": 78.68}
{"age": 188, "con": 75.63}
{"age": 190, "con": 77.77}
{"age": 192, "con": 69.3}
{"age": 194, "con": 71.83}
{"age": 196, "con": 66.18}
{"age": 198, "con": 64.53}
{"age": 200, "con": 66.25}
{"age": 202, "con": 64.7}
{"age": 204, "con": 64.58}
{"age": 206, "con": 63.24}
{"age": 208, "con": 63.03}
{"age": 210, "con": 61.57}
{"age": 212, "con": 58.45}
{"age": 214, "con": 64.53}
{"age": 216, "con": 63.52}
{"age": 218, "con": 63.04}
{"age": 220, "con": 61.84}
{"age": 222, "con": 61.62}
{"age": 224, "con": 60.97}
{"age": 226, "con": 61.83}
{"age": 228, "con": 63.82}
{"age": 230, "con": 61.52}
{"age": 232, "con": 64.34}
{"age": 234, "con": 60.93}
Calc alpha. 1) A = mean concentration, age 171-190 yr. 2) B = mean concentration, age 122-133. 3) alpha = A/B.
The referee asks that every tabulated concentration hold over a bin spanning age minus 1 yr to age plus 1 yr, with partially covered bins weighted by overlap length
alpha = 1.2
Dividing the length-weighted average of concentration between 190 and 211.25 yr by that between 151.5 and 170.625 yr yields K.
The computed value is 1.54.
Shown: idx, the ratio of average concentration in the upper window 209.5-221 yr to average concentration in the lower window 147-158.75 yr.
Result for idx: 1.3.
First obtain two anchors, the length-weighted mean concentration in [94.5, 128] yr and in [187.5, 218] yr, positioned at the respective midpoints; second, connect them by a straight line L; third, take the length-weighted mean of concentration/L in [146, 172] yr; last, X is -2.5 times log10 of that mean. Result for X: 0.34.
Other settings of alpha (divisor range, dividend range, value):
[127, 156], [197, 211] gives 1.11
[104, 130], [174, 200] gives 1.18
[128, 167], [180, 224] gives 1.28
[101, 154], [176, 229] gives 1.12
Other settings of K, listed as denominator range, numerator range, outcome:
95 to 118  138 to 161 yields 0.85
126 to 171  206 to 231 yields 1.18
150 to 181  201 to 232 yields 1.21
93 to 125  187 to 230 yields 1.08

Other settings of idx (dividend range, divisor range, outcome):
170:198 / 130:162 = 1.32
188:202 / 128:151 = 1.15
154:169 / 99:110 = 0.68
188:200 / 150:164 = 1.71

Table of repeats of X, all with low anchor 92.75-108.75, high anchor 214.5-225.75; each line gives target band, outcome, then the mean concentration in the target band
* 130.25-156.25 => 0.078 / 56.9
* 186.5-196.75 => -0.174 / 72.6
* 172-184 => -0.144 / 70.4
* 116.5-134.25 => -0.018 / 61.9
